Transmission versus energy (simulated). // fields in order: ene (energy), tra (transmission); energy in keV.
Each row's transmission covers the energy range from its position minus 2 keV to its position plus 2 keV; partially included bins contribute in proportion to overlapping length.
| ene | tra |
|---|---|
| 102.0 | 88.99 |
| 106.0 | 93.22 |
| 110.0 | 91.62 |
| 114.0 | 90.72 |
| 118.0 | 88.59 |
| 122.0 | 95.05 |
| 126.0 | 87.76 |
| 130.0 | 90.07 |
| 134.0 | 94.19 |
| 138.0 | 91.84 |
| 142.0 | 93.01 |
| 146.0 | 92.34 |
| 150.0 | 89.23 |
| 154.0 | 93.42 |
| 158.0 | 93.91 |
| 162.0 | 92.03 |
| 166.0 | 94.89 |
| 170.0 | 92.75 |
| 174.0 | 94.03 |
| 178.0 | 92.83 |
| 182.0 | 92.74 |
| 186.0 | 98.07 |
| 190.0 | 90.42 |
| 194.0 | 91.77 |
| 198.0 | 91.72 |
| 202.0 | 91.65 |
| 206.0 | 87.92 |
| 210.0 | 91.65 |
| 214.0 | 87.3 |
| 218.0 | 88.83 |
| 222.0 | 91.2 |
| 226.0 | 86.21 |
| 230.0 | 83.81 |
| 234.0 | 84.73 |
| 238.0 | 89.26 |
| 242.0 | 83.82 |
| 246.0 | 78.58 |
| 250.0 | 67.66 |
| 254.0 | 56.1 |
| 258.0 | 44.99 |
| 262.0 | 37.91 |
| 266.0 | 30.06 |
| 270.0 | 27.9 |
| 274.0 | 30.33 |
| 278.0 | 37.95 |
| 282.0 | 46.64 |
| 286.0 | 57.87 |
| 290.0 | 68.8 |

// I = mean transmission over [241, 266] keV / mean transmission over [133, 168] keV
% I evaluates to 0.6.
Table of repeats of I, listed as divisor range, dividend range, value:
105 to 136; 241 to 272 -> 0.57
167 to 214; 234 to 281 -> 0.59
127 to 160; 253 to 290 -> 0.46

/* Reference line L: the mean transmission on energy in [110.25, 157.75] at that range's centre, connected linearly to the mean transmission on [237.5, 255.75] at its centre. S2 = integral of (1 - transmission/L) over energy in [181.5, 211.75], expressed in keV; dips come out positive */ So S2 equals -3.7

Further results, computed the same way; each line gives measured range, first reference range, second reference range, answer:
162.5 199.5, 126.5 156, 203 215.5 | -1.19 keV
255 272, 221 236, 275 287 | 6.59 keV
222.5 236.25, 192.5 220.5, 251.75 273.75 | -3.26 keV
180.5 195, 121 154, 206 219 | -0.55 keV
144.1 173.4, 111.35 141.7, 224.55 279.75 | -3.38 keV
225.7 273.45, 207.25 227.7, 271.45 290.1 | 4.68 keV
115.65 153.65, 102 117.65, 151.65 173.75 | 0.32 keV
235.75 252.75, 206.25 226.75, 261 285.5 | -4.11 keV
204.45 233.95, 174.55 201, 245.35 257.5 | -3.65 keV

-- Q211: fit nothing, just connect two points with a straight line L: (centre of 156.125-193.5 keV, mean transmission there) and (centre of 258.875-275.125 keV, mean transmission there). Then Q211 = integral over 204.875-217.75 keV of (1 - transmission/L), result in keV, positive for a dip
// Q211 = -3.7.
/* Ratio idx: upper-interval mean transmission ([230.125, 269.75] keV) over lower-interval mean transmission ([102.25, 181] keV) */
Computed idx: 0.68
